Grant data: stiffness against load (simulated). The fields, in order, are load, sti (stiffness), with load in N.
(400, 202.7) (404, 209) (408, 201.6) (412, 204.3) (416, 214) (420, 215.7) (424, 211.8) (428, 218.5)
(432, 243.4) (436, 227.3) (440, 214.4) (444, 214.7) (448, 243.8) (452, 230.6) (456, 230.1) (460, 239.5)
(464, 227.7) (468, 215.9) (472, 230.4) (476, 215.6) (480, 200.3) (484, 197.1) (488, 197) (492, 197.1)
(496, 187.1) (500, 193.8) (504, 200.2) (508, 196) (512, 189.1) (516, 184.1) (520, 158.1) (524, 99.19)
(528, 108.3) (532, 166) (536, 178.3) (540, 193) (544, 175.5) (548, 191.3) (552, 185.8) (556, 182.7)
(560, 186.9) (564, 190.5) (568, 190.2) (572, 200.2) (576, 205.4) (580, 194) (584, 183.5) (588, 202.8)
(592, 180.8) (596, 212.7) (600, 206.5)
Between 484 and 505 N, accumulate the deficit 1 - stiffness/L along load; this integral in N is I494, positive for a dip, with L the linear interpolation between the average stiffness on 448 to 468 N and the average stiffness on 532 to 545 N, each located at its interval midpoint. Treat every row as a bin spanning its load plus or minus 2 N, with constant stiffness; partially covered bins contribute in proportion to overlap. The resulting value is 1.3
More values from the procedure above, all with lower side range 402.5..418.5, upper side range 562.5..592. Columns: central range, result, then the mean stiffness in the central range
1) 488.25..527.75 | 4.72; 176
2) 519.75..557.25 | 6.38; 164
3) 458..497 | -1.76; 211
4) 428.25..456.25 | -3.21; 228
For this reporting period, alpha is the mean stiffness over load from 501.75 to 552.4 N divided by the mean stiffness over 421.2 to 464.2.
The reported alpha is 0.75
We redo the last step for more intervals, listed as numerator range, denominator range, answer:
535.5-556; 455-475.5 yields 0.81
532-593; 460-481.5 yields 0.86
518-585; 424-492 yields 0.80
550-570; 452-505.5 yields 0.89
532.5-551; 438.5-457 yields 0.81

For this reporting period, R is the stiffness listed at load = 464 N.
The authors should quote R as 227.7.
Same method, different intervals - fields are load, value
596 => 212.7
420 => 215.7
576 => 205.4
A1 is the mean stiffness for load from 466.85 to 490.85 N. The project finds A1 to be 209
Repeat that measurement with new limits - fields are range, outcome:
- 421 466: 227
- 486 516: 194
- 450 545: 192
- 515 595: 178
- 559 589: 194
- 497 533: 167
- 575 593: 193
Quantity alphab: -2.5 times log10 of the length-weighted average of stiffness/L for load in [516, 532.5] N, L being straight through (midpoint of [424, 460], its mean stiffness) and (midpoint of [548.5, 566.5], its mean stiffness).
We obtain 0.41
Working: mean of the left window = 228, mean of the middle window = 136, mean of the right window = 187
